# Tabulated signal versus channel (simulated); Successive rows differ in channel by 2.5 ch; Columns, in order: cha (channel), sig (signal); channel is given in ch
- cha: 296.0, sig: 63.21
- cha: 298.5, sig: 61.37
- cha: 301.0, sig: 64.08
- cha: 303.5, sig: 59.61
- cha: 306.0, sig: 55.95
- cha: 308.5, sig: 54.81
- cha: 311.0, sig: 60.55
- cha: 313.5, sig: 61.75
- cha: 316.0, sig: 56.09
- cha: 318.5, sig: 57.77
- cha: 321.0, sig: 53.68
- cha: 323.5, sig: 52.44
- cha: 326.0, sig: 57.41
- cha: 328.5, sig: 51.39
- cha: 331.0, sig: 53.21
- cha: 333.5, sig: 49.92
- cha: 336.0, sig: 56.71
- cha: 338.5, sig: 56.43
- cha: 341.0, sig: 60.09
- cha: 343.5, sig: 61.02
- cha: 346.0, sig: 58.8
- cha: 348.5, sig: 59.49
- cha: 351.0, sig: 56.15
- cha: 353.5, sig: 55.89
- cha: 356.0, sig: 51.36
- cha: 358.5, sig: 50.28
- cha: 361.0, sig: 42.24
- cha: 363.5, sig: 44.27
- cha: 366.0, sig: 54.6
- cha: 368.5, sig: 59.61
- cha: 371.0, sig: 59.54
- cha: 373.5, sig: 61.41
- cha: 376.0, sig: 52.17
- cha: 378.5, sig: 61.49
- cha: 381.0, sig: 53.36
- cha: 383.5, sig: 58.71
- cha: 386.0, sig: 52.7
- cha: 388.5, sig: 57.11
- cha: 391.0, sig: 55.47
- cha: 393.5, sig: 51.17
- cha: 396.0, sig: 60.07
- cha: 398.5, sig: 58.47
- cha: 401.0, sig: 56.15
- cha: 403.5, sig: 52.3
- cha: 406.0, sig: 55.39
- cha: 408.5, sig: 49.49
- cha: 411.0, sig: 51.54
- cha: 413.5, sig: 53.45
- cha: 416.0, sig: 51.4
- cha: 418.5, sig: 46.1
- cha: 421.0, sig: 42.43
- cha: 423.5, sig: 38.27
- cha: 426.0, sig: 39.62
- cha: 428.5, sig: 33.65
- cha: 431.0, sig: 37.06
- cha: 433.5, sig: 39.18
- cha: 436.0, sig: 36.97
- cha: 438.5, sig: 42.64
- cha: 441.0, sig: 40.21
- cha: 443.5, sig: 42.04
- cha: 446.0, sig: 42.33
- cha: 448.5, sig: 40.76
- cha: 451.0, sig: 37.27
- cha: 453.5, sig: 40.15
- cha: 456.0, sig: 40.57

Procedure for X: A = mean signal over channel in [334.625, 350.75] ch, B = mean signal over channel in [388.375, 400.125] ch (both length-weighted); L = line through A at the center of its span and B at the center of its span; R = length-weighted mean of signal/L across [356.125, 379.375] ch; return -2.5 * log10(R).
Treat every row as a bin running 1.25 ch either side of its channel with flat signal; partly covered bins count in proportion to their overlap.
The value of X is 0.07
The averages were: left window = 58.5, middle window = 53.7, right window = 56.4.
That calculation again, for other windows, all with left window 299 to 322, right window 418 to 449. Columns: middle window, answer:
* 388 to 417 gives -0.21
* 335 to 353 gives -0.10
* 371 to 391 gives -0.19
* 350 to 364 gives 0.03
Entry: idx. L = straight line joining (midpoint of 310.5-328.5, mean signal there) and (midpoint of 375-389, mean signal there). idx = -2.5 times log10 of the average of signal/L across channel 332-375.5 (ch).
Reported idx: 0.02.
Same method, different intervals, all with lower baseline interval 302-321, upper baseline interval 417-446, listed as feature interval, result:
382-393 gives -0.19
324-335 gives 0.04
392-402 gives -0.24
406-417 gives -0.20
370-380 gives -0.20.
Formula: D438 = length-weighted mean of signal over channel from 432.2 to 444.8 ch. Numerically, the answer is 40.2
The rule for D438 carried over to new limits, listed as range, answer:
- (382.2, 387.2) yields 55.7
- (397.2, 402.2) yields 57.3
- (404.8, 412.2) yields 52.1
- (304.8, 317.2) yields 57.8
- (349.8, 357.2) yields 54.5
